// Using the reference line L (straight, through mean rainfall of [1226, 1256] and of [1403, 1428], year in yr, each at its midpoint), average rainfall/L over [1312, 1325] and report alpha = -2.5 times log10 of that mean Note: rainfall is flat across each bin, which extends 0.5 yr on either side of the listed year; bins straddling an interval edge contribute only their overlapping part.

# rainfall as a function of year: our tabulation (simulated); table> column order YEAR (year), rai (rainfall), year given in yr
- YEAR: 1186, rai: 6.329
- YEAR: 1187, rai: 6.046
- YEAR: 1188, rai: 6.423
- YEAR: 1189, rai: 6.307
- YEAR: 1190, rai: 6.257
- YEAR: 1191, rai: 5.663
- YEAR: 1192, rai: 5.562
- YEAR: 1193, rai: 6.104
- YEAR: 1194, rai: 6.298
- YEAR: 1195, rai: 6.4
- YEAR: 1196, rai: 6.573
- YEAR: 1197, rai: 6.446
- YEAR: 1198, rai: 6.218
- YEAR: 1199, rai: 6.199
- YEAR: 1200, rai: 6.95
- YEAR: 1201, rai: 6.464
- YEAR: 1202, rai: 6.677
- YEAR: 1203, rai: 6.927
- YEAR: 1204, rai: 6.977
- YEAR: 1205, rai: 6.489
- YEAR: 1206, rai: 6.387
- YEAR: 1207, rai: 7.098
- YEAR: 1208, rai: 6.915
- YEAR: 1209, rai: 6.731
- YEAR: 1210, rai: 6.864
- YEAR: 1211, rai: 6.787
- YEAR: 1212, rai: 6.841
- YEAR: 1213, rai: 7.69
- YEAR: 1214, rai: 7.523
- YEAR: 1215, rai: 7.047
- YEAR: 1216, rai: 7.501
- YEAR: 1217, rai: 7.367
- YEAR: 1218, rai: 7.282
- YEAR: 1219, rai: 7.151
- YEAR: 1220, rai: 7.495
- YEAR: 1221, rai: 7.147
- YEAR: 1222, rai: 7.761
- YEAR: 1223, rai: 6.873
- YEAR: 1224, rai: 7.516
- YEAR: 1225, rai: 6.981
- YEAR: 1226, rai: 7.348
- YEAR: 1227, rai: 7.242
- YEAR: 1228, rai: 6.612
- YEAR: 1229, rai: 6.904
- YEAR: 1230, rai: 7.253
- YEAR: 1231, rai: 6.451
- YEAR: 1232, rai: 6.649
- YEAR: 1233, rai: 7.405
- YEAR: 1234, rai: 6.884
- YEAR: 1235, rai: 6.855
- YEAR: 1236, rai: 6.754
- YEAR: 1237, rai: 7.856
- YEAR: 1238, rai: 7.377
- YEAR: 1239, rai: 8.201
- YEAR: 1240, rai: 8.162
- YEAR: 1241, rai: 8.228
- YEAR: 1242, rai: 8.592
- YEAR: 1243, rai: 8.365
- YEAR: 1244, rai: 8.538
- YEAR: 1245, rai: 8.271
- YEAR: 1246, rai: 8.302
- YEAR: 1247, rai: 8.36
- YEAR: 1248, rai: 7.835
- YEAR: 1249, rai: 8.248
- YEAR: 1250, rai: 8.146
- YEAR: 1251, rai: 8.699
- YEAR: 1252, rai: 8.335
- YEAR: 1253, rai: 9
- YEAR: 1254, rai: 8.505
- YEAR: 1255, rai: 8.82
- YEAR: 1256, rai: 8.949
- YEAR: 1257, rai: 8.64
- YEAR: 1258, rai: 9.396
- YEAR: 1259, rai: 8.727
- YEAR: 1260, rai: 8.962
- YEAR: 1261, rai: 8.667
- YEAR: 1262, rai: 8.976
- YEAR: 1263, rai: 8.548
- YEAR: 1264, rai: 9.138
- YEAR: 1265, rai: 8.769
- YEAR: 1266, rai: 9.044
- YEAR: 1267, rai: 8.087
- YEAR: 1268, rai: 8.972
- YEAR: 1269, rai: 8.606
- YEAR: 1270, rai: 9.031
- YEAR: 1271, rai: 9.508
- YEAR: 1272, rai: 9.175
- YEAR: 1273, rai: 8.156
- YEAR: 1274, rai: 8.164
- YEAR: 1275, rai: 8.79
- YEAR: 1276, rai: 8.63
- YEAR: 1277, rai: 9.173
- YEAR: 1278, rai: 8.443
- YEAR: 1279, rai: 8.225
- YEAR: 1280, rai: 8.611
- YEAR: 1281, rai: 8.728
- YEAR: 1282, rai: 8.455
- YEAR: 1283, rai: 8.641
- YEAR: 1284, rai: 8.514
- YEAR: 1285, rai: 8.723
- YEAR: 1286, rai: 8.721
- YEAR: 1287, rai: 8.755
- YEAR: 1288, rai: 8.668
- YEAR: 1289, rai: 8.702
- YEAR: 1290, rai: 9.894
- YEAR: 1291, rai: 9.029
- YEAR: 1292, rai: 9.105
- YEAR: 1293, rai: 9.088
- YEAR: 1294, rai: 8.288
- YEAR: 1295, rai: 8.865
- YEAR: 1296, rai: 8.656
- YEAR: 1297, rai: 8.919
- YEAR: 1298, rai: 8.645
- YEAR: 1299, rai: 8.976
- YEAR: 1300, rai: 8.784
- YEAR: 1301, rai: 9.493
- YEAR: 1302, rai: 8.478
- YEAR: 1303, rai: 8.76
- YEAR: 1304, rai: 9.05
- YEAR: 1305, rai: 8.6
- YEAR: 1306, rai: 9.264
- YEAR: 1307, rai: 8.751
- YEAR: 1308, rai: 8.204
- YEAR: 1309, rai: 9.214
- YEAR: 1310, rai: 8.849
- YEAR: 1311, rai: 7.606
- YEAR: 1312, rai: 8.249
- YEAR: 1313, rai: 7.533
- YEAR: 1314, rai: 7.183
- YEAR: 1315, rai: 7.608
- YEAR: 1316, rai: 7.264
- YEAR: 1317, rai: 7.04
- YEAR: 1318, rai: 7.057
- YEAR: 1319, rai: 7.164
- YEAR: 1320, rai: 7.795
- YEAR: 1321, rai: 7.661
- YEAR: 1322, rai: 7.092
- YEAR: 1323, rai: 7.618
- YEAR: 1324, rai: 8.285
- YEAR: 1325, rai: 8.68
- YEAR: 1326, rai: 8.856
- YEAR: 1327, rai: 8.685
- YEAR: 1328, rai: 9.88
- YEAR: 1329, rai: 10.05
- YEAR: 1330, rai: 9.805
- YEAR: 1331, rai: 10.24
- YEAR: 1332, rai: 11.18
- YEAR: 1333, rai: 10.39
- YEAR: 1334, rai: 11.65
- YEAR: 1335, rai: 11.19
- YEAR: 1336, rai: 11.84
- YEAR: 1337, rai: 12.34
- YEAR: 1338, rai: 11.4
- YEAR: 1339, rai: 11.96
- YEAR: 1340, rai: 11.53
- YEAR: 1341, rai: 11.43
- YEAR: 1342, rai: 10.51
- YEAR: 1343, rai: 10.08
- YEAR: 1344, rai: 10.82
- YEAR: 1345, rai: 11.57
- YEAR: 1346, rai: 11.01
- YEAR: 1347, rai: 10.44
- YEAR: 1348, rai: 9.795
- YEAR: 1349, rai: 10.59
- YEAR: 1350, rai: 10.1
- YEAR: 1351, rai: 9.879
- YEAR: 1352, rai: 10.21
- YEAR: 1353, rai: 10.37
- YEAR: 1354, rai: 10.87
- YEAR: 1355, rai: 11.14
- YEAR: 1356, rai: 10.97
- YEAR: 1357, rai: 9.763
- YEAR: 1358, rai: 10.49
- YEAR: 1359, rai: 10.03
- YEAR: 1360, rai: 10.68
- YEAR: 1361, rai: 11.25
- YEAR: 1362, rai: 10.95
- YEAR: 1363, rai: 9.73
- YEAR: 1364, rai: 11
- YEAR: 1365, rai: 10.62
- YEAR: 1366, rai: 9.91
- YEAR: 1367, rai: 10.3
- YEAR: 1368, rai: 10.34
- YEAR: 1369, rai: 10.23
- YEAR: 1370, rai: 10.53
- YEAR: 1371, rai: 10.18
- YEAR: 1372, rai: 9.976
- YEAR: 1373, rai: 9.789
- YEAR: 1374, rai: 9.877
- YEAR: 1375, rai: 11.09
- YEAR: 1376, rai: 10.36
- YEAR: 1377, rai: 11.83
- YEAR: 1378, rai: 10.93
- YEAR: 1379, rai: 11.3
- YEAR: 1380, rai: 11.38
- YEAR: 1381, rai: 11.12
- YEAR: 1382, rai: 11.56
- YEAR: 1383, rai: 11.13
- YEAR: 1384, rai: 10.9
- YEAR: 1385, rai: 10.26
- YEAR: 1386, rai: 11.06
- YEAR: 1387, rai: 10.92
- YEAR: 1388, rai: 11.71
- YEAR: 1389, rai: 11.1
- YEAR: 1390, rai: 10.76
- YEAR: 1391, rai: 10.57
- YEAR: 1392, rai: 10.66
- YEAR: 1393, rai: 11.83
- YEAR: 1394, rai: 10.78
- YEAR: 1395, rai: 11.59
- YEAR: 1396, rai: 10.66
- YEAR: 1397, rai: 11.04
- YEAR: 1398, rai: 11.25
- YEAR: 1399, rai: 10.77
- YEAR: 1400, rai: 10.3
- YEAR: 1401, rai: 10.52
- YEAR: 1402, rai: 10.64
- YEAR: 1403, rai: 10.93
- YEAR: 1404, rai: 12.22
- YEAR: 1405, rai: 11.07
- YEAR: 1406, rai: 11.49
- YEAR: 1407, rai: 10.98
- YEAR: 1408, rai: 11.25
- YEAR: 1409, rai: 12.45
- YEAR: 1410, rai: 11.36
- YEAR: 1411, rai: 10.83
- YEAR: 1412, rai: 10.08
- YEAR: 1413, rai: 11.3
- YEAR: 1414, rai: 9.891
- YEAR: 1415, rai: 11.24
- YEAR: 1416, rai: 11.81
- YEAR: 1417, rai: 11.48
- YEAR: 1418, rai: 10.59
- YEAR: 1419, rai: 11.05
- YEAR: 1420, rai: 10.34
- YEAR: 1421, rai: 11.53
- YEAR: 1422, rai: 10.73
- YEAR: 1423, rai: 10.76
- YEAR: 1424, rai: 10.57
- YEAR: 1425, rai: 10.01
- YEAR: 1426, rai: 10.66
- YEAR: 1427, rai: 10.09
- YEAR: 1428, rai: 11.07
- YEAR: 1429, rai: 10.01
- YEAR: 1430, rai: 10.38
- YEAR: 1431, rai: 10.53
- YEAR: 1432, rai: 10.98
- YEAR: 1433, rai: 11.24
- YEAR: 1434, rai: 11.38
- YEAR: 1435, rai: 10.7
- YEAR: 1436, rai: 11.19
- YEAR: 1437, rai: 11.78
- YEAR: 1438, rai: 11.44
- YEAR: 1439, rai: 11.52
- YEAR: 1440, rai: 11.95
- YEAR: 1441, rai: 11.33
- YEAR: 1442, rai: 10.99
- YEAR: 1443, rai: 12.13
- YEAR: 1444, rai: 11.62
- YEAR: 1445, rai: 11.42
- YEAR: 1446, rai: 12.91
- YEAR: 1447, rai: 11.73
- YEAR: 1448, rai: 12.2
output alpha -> 0.22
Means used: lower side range 7.83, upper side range 11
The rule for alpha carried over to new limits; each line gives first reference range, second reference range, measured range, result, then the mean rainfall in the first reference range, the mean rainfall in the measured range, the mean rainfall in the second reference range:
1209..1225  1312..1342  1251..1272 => -0.10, 7.23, 8.84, 9.33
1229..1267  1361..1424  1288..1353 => 0.03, 8.19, 9.33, 10.9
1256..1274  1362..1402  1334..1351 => -0.09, 8.83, 11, 10.8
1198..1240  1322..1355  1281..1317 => 0.08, 7.06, 8.59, 10.4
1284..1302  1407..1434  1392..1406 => -0.05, 8.88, 11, 10.9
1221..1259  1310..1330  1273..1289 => -0.09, 7.85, 8.6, 8.03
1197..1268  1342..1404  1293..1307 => 0.03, 7.66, 8.84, 10.7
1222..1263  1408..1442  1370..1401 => -0.06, 7.95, 10.9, 11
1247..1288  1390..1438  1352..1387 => -0.04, 8.68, 10.6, 11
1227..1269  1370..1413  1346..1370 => -0.01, 8.15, 10.4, 11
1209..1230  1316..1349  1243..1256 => -0.07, 7.19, 8.44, 9.82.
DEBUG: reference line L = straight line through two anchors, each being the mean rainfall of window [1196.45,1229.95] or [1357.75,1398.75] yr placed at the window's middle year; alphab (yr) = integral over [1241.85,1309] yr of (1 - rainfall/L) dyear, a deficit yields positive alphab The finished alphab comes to -2.6 yr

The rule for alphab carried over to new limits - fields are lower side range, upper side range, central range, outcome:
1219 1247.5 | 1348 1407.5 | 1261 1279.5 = -0.9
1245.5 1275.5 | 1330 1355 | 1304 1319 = 3.0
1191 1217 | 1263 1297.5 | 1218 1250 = -0.1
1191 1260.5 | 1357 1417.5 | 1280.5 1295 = -0.1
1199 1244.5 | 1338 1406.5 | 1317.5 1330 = 1.7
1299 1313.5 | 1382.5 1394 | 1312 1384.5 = -1.6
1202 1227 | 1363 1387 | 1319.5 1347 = -1.1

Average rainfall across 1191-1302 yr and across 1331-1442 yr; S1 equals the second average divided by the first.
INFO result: 1.37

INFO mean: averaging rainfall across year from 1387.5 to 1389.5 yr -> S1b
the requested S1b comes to 11.4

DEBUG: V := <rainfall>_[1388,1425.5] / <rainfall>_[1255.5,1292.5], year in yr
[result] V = 1.3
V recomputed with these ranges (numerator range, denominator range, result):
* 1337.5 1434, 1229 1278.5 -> 1.30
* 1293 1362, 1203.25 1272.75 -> 1.21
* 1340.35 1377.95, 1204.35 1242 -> 1.46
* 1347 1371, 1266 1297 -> 1.19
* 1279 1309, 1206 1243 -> 1.21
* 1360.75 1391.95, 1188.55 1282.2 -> 1.40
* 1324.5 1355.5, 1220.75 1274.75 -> 1.31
